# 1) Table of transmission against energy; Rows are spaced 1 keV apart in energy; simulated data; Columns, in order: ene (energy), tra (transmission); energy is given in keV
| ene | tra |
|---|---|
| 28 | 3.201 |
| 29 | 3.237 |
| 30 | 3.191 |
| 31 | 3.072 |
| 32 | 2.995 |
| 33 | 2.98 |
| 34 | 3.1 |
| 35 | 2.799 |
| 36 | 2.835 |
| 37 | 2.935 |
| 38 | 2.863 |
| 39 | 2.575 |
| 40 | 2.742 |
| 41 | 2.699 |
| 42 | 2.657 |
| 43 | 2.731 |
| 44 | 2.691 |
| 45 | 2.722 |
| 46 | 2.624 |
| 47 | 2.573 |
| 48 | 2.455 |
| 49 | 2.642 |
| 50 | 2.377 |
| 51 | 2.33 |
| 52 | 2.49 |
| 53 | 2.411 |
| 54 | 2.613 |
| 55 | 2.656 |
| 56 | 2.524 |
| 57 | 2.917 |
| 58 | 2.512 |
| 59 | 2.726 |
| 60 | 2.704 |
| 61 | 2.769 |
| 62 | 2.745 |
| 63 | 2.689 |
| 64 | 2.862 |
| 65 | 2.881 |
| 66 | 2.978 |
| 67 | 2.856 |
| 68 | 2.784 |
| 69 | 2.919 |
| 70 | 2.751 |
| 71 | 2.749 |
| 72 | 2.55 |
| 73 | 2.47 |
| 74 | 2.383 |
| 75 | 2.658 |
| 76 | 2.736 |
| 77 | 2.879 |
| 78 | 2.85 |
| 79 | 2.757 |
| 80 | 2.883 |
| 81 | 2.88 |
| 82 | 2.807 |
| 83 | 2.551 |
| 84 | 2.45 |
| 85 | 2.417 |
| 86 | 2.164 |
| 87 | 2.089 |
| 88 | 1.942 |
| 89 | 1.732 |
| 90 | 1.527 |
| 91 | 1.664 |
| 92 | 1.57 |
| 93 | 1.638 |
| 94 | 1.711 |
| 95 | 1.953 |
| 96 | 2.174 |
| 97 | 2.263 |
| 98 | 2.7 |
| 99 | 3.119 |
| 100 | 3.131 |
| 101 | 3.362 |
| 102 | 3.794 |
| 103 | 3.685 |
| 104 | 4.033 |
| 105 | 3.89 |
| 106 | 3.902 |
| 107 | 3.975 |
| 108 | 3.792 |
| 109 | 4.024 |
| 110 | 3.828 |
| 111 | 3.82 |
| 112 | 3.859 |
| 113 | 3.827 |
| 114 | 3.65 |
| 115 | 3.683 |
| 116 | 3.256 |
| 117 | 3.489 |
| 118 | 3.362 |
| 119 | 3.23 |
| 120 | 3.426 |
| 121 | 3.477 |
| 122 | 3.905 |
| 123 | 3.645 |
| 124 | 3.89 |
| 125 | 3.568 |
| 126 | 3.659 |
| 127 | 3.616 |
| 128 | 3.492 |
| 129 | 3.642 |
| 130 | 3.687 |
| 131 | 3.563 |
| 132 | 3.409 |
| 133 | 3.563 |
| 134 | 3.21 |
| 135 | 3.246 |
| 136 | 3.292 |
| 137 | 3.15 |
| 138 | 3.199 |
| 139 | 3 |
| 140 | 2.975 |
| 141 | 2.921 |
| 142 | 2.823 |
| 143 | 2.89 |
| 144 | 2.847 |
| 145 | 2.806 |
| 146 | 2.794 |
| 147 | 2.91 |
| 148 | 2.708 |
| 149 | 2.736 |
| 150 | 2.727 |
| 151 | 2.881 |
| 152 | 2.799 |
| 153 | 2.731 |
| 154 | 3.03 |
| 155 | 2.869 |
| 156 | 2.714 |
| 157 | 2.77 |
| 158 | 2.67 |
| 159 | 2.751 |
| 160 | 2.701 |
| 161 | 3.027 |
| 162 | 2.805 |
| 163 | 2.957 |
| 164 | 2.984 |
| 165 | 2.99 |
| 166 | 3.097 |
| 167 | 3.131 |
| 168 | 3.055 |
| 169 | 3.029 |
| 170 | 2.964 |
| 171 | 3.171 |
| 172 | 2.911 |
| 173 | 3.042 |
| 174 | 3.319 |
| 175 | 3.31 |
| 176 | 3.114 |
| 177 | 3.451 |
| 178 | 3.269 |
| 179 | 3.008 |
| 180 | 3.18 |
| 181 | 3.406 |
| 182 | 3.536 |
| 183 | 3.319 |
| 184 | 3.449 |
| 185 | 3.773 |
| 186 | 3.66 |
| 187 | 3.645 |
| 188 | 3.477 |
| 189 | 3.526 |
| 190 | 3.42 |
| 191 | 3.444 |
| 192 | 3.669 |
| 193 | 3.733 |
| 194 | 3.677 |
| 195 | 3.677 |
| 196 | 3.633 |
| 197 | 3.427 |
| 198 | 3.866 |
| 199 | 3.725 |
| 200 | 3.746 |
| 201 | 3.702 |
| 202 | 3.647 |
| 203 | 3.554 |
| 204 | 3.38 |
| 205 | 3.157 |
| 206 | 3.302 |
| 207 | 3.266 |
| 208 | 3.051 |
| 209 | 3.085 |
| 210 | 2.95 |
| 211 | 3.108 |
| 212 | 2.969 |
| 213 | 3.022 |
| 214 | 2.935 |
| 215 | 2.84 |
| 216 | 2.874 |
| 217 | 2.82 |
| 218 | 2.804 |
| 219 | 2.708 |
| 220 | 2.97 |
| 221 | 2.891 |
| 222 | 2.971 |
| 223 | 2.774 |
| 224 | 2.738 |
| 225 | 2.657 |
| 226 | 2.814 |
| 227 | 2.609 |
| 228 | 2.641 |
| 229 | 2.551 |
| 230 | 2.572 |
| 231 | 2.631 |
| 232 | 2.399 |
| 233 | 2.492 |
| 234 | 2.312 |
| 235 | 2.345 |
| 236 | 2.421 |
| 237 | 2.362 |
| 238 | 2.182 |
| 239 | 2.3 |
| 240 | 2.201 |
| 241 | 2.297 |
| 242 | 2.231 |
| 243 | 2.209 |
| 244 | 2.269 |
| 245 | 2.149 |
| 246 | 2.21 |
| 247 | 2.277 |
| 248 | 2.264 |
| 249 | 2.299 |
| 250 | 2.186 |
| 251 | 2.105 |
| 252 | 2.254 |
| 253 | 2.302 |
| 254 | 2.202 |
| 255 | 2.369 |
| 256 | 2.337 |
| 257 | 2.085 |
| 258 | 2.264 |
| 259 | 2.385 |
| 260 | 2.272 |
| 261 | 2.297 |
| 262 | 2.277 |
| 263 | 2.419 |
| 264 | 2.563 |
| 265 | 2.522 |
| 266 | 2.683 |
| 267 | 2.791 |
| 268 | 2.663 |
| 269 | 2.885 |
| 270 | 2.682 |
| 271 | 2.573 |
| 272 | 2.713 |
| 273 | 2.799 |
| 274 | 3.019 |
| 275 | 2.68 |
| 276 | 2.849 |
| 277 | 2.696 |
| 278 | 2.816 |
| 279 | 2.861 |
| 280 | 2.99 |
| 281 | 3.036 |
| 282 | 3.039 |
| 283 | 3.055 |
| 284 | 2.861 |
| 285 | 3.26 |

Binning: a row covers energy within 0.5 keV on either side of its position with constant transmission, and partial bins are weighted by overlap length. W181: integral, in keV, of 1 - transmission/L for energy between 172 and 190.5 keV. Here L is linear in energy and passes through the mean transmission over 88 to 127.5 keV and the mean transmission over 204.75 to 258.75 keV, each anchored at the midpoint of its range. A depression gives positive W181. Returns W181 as -3.6 keV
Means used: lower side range 3.18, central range 3.37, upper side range 2.57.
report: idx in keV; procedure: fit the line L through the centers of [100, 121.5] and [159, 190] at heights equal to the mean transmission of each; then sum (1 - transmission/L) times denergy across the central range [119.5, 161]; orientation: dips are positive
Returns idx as 3.9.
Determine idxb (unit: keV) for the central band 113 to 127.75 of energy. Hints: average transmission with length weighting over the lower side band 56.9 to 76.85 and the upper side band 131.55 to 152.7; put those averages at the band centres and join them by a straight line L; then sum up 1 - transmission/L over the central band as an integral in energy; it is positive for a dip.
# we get -3.30 keV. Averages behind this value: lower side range 2.73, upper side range 2.99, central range 3.57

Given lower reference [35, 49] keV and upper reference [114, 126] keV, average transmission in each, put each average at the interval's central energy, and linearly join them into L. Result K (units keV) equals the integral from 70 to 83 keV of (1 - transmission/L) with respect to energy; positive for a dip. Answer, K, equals 1.5 keV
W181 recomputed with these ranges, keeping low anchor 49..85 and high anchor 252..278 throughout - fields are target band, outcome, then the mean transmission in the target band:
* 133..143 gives -1.80 keV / 3.1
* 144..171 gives -2.69 keV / 2.88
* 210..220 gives -1.29 keV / 2.9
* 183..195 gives -4.58 keV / 3.58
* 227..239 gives 0.52 keV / 2.45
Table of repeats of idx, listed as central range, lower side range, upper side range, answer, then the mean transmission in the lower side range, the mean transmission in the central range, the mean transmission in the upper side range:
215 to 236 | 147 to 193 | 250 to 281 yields 0.8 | 3.12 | 2.68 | 2.55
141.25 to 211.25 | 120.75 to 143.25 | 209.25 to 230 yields -2.1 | 3.39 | 3.18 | 2.83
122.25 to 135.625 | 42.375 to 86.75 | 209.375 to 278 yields -4.8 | 2.66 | 3.56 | 2.55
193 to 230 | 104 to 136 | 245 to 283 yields -2.3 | 3.63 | 3.13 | 2.53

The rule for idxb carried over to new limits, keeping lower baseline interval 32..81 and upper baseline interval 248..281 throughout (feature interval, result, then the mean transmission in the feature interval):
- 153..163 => -0.7 keV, 2.82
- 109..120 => -3.9 keV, 3.61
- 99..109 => -3.9 keV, 3.71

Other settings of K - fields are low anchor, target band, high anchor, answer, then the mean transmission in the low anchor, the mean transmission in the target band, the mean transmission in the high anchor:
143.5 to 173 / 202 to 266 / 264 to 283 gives 5.3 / 2.88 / 2.59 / 2.8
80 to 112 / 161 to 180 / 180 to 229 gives 0.1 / 2.81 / 3.09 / 3.24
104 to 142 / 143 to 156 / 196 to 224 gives 2.3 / 3.54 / 2.82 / 3.17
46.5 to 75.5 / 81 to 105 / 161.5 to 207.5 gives 2.9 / 2.65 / 2.49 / 3.36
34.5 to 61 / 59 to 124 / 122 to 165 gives -1.6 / 2.65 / 2.93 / 3.1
